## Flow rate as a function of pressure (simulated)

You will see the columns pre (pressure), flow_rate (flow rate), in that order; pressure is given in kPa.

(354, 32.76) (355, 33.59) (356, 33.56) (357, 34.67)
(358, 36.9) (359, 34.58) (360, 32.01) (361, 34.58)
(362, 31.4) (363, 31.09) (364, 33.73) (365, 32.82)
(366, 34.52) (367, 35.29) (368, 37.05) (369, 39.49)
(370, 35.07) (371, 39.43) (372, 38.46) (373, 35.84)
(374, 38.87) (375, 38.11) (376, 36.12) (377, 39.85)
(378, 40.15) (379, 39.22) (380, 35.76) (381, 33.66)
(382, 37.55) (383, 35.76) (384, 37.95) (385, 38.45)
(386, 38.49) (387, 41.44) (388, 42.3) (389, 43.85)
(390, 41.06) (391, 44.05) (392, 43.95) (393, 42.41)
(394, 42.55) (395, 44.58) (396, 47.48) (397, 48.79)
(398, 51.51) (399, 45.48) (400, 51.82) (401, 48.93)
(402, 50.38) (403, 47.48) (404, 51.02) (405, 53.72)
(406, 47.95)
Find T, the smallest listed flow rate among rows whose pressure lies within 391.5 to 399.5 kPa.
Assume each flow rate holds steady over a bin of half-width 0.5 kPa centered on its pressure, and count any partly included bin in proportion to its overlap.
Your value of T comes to 42.41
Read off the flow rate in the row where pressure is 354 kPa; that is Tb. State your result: 32.76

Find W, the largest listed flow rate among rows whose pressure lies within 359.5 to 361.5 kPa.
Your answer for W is 34.58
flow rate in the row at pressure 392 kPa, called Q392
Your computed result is 43.95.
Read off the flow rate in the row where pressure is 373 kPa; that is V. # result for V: 35.84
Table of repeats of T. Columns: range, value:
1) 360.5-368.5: 31.09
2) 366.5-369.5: 35.29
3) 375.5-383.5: 33.66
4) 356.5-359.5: 34.58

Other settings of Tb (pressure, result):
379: 39.22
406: 47.95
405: 53.72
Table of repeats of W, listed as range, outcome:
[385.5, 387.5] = 41.44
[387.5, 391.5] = 44.05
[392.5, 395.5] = 44.58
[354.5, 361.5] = 36.9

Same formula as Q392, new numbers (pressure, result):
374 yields 38.87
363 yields 31.09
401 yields 48.93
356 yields 33.56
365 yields 32.82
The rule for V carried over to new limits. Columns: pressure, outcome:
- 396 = 47.48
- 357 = 34.67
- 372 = 38.46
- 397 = 48.79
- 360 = 32.01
